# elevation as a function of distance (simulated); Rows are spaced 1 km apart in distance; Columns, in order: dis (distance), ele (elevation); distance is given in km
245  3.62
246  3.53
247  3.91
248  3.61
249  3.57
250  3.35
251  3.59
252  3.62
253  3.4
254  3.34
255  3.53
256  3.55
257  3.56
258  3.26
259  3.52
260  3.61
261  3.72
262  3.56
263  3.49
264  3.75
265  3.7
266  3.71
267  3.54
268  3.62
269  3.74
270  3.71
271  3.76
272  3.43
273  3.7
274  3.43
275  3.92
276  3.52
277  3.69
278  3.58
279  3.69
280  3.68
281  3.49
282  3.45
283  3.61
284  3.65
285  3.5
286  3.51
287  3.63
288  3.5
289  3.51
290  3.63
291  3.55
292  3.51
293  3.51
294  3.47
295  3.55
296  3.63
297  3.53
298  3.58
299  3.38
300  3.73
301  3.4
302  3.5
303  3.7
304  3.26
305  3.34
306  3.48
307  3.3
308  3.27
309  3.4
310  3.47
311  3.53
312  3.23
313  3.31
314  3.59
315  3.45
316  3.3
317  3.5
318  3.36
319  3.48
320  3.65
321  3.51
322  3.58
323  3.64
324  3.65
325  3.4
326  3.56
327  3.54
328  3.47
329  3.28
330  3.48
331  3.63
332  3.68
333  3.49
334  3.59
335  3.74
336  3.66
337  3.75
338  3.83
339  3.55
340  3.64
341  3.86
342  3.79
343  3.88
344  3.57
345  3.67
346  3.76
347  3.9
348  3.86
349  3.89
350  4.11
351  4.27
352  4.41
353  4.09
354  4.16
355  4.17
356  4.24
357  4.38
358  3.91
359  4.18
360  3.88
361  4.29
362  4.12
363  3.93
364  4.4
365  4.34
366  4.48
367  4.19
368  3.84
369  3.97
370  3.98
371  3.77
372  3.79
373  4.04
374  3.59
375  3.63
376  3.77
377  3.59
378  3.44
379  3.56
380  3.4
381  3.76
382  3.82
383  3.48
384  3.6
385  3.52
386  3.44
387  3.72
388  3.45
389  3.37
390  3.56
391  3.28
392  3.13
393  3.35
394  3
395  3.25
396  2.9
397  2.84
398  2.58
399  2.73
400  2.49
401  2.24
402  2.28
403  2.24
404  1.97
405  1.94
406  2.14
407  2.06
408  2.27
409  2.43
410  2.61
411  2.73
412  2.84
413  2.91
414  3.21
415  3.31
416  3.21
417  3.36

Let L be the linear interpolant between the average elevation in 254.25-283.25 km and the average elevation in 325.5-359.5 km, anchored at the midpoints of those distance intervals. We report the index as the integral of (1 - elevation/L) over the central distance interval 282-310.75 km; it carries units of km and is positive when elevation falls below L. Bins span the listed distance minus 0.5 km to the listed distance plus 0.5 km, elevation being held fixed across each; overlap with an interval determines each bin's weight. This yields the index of 1.4 km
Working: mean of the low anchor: 3.6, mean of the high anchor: 3.82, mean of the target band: 3.5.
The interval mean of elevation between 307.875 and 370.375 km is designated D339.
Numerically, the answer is 3.78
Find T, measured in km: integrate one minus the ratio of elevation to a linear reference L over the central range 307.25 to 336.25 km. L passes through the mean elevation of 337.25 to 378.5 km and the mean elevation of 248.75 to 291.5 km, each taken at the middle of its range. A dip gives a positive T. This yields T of 2.3 km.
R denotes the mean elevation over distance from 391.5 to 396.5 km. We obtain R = 3.13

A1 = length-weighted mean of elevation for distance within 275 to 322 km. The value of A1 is 3.51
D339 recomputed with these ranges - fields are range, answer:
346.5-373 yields 4.1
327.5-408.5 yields 3.55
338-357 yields 3.94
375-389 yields 3.57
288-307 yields 3.51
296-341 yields 3.51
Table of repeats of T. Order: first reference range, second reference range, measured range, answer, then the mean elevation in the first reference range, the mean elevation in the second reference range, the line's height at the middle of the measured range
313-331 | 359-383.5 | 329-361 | -1.65 km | 3.49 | 3.88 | 3.68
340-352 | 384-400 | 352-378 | -3.06 km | 3.88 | 3.2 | 3.6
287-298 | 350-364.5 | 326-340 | 1.23 km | 3.55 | 4.17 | 3.94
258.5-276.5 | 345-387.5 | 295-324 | 2.18 km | 3.64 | 3.92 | 3.76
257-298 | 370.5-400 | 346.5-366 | -3.86 km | 3.59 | 3.41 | 3.46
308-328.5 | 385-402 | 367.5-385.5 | -3.03 km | 3.48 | 3.07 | 3.16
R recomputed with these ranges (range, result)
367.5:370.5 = 3.93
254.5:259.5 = 3.48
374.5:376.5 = 3.7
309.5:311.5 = 3.5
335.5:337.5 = 3.71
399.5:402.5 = 2.34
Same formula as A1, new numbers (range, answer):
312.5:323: 3.48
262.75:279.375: 3.65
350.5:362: 4.18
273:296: 3.58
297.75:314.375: 3.44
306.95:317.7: 3.4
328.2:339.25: 3.6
